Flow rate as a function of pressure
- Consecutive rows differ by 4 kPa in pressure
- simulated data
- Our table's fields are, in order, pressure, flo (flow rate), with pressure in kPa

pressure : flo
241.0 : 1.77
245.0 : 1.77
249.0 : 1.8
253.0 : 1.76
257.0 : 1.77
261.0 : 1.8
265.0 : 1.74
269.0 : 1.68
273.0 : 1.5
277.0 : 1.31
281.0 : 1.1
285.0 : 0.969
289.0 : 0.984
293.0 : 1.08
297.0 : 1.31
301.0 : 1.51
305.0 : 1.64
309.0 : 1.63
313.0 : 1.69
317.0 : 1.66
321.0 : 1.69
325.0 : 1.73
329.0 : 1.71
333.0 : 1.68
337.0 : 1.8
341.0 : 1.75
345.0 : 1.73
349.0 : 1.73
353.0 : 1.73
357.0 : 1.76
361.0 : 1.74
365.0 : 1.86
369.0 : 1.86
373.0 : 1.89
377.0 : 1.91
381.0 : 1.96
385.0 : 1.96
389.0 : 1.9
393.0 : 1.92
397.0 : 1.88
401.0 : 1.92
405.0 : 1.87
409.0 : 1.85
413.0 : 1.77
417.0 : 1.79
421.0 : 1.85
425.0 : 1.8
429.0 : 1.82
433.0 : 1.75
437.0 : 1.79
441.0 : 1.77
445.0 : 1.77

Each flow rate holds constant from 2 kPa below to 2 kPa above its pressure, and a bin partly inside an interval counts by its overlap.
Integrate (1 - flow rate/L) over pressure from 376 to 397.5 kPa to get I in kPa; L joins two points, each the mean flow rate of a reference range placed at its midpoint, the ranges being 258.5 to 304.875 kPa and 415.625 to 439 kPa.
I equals -3.1 kPa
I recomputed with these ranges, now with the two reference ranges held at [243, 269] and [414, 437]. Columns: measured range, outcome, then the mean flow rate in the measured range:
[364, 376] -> -0.57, 1.87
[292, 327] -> 4.23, 1.56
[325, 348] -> 0.63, 1.73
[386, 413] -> -1.34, 1.88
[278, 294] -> 6.54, 1.05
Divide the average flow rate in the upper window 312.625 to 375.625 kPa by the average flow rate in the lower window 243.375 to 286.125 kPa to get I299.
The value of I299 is 1.11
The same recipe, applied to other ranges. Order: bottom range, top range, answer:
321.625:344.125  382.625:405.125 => 1.10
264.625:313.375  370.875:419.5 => 1.37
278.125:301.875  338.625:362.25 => 1.52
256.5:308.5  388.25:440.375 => 1.30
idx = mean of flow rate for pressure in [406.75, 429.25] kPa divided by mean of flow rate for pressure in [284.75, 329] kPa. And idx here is 1.23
